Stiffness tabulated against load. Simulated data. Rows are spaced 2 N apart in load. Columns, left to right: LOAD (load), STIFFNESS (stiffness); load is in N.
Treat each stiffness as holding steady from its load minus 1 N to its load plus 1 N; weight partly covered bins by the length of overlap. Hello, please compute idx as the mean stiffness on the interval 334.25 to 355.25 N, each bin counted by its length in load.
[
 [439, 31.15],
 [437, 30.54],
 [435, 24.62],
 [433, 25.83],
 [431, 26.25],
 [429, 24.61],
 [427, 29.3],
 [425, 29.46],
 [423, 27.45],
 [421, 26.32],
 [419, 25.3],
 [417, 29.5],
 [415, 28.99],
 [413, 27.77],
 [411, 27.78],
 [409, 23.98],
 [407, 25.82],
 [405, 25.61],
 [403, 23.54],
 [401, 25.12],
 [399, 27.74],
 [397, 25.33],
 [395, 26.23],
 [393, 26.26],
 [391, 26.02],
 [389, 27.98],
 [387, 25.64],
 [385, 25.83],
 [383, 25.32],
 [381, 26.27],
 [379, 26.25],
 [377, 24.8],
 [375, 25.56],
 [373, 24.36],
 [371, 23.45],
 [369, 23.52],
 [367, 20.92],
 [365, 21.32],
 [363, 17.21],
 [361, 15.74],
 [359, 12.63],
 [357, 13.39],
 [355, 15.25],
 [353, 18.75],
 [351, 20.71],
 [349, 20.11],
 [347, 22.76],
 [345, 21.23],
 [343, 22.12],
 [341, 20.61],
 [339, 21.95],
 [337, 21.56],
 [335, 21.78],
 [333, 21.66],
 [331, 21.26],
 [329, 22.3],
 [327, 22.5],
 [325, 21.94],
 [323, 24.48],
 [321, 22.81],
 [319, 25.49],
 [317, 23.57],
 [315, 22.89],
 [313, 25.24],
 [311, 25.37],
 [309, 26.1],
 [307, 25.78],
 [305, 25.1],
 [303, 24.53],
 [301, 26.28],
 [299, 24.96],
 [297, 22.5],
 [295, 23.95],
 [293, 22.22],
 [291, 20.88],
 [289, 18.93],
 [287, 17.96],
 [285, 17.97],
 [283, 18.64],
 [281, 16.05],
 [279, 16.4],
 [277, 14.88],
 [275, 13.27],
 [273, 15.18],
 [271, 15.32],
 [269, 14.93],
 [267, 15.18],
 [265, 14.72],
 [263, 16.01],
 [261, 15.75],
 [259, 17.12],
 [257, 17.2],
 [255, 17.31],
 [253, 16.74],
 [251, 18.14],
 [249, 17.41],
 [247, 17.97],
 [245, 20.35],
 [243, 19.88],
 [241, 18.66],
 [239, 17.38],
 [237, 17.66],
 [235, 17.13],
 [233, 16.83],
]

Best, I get 20.8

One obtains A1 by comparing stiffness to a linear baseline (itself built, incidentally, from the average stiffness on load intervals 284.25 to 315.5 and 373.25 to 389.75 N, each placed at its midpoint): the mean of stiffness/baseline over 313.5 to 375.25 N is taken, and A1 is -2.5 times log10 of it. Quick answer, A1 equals 0.17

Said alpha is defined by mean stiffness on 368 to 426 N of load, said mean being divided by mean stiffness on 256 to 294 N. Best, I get 1.56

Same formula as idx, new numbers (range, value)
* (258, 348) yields 20.7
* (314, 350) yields 22.3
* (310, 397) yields 22.5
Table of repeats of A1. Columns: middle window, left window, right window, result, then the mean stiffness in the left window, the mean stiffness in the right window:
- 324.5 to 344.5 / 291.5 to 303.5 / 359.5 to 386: 0.081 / 23.9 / 22.9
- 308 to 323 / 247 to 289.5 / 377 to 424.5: -0.222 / 16.4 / 26.4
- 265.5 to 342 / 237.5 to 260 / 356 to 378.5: -0.103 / 18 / 20.4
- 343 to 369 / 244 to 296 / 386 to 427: 0.234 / 17.3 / 26.7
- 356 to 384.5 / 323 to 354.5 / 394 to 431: 0.105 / 21.4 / 26.6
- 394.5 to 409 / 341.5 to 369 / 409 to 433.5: -0.032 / 18.8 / 27.3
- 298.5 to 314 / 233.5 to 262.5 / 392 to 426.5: -0.211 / 17.7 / 26.6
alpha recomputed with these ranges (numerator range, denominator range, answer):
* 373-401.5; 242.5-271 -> 1.53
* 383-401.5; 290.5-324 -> 1.08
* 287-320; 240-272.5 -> 1.40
